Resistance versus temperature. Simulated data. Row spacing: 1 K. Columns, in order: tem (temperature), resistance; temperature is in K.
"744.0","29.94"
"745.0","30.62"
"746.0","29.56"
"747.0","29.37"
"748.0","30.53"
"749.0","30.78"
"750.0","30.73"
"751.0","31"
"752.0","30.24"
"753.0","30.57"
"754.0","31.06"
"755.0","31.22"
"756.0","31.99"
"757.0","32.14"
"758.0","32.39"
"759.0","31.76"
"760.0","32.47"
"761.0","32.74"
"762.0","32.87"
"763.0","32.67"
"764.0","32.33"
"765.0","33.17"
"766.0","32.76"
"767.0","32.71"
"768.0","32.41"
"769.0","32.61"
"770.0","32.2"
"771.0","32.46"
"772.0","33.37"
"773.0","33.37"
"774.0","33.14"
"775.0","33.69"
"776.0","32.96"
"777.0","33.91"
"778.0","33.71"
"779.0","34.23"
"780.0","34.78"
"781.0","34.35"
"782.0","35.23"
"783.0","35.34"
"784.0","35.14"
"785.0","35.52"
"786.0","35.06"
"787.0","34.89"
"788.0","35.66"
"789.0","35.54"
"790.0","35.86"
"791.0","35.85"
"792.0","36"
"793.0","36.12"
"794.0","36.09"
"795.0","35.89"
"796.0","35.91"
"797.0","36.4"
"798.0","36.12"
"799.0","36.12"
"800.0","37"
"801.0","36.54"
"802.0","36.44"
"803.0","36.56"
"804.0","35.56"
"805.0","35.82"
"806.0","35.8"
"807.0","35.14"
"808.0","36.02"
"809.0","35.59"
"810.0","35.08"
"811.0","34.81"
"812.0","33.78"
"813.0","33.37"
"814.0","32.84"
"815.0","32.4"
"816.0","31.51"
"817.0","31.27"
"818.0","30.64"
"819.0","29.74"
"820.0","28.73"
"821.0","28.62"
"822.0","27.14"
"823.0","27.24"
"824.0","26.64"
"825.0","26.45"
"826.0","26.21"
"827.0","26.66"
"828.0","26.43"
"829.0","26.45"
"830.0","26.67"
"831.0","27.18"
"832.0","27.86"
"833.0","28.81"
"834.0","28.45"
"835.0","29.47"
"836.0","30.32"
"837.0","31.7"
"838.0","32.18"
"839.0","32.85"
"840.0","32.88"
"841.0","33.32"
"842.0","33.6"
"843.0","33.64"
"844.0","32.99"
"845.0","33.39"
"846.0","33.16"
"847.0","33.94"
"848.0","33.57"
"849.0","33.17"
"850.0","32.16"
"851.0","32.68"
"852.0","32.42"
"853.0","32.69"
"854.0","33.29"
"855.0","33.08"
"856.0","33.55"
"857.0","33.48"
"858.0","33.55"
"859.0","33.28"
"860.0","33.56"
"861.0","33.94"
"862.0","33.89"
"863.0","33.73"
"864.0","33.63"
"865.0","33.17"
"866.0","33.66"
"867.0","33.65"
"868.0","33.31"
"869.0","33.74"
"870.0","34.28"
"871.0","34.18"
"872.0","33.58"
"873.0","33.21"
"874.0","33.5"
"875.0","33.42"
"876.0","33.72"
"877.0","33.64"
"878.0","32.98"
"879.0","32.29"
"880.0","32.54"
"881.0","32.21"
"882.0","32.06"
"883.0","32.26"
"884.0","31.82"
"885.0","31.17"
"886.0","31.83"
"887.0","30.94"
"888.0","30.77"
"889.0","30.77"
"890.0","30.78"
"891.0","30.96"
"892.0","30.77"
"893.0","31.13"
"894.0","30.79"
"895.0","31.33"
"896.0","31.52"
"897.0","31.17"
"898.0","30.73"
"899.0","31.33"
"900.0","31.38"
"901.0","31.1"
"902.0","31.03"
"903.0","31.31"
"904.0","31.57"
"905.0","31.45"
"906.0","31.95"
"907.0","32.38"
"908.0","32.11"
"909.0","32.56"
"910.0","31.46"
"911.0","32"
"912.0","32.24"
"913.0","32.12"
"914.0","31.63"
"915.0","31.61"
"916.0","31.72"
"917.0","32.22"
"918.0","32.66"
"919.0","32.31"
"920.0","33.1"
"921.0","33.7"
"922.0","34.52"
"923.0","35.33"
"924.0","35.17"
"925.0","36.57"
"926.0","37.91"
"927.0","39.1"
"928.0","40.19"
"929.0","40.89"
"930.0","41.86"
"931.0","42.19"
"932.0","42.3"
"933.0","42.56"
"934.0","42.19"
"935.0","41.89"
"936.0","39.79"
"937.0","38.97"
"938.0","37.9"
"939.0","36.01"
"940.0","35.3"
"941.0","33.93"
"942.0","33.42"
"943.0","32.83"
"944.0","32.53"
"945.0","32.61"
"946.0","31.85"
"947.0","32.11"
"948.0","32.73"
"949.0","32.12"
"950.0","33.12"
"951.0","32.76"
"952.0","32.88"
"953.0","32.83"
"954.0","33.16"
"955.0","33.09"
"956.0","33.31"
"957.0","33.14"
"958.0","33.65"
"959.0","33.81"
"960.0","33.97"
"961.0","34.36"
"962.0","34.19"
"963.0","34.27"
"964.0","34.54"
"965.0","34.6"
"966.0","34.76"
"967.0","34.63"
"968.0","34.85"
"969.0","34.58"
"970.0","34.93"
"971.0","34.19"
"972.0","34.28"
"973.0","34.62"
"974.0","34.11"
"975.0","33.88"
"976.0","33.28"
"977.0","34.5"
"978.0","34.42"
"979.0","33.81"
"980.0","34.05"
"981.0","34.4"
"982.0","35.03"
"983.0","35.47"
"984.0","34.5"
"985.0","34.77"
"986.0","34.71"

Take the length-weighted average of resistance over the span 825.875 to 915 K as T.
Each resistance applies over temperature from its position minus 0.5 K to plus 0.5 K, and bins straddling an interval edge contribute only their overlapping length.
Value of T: 31.9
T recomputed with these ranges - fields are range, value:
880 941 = 34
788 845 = 32.4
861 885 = 33.2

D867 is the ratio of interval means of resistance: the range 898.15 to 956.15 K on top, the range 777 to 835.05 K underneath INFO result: 1.0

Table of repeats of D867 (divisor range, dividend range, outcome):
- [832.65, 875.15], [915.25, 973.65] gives 1.07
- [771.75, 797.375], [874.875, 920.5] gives 0.91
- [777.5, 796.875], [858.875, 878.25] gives 0.95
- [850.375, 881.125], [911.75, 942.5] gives 1.09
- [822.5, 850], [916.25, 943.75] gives 1.23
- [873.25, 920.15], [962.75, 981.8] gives 1.08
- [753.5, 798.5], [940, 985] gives 1.00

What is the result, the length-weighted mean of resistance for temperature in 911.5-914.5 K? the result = 32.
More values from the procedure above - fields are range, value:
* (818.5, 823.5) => 28.3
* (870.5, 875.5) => 33.6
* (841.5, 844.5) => 33.4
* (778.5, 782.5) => 34.6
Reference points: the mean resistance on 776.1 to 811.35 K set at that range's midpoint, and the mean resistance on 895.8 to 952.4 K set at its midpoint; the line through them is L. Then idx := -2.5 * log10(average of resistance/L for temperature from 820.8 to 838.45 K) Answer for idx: 0.25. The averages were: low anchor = 35.5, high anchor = 34.4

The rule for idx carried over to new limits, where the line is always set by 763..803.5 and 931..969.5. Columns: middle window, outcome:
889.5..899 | 0.13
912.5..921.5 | 0.08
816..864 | 0.12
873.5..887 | 0.08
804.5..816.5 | 0.01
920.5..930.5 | -0.08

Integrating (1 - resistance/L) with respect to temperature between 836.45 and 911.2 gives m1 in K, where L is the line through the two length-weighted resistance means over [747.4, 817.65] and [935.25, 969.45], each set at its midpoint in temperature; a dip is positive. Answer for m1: 3.3 K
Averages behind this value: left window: 33.9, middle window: 32.5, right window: 34.1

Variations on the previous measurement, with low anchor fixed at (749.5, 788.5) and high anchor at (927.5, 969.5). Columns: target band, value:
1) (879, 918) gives 3.7 K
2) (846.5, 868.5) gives 0.6 K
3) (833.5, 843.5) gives 0.6 K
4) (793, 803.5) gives -0.9 K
